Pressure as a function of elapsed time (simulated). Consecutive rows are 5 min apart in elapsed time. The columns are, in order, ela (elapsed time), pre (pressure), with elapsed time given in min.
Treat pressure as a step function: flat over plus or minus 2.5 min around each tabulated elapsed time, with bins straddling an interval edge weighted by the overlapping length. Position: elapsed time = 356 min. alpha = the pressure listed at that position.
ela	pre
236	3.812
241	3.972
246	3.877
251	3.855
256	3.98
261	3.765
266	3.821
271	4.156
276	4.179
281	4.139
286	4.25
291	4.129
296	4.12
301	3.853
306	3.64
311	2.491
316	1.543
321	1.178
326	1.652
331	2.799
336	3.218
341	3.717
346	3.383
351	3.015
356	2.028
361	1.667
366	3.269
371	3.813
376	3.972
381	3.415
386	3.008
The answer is 2.028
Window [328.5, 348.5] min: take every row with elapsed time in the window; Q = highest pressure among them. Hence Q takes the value 3.717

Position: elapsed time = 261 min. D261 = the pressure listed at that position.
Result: 3.765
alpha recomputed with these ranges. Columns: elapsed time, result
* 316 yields 1.543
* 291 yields 4.129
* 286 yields 4.25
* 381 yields 3.415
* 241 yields 3.972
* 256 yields 3.98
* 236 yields 3.812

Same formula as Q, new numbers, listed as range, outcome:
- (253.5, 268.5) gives 3.98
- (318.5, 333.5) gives 2.799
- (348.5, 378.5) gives 3.972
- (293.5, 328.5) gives 4.12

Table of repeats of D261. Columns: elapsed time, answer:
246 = 3.877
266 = 3.821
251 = 3.855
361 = 1.667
